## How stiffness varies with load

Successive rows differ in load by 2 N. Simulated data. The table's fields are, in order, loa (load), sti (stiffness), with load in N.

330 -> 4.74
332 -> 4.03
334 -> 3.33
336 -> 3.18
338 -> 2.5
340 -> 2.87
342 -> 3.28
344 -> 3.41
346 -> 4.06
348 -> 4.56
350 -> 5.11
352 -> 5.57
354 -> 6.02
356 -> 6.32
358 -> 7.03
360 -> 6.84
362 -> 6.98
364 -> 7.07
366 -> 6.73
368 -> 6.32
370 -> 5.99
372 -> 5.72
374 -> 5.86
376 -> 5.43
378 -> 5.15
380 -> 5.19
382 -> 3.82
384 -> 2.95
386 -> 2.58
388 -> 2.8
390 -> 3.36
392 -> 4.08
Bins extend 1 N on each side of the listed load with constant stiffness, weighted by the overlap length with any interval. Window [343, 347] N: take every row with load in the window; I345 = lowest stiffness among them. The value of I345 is 3.41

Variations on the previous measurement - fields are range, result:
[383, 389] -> 2.58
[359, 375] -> 5.72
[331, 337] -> 3.18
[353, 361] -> 6.02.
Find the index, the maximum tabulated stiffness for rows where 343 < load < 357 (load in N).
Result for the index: 6.32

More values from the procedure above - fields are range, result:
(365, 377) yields 6.73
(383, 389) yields 2.95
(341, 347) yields 4.06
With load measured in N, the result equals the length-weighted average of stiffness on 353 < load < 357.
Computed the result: 6.17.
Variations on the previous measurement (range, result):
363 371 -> 6.53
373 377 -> 5.64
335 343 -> 2.96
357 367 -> 6.93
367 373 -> 6.01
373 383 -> 5.09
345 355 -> 5.06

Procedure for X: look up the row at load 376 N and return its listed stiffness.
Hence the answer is 5.43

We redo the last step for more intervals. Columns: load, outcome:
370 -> 5.99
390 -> 3.36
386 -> 2.58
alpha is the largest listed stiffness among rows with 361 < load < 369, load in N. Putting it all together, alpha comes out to 7.07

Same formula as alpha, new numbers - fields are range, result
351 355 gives 6.02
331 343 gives 4.03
